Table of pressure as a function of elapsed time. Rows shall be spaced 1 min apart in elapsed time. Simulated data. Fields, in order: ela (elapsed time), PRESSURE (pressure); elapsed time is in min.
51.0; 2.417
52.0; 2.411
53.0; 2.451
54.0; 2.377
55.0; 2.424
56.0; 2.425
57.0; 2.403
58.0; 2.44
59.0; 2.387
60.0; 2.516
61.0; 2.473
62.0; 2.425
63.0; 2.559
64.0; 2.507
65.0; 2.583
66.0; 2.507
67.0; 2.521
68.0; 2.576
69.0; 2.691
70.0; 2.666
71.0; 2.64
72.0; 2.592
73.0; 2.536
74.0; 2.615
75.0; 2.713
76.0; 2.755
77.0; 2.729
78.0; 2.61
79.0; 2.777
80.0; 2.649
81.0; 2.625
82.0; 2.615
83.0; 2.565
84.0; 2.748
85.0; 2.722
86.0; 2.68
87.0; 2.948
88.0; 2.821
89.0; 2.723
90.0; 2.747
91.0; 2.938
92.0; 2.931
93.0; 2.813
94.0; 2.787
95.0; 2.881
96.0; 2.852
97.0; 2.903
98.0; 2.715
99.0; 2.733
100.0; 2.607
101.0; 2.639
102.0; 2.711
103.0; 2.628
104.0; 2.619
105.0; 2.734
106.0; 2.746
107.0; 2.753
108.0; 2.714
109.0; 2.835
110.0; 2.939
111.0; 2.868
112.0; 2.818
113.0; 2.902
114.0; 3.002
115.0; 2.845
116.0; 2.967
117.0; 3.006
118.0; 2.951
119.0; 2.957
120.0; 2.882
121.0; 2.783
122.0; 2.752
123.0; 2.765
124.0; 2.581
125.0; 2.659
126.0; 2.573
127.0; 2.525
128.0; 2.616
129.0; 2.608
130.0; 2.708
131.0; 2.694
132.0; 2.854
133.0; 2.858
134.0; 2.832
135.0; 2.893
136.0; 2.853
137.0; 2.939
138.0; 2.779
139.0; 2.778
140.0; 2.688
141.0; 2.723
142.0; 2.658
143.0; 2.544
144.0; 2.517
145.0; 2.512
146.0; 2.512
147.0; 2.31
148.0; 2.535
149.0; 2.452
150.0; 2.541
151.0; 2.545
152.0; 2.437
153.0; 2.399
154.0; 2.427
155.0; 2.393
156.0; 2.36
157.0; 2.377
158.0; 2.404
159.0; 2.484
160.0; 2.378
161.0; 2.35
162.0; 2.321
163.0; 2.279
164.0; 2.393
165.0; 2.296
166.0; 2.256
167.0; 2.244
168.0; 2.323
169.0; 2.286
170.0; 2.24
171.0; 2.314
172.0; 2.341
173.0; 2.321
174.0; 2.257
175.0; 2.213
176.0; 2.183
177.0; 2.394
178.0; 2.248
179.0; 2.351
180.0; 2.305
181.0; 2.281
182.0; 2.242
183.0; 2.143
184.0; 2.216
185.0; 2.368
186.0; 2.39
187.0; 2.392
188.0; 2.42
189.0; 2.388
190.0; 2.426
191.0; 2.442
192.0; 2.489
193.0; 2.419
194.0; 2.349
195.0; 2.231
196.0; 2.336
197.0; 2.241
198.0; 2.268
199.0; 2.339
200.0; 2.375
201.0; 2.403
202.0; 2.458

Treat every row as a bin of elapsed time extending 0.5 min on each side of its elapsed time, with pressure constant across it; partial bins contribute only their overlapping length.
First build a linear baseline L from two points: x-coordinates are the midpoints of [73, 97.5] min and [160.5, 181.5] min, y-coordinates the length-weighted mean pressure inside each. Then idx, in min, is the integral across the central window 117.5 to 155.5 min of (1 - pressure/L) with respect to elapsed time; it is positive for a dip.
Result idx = -2.74 min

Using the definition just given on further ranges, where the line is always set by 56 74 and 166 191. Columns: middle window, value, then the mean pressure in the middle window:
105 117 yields -2.0 min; 2.85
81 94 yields -1.5 min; 2.77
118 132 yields -1.8 min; 2.71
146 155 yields -0.4 min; 2.46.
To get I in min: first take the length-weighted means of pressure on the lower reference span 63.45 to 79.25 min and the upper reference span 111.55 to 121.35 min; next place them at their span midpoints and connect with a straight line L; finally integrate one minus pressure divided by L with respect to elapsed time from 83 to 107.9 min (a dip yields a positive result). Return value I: 0.1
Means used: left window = 2.62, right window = 2.91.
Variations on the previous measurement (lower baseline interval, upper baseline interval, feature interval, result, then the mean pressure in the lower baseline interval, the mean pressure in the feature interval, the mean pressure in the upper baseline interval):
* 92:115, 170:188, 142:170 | 0.5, 2.79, 2.4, 2.29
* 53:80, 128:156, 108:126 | -1.7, 2.56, 2.84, 2.62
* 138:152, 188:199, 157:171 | 0.9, 2.57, 2.33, 2.36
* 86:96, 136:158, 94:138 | -1.3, 2.84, 2.78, 2.55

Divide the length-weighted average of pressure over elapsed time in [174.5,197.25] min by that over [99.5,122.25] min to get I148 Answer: 0.83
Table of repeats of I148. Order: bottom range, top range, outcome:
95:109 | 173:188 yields 0.84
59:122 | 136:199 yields 0.88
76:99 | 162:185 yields 0.83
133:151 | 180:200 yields 0.88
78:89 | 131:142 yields 1.04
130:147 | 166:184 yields 0.84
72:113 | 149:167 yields 0.87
